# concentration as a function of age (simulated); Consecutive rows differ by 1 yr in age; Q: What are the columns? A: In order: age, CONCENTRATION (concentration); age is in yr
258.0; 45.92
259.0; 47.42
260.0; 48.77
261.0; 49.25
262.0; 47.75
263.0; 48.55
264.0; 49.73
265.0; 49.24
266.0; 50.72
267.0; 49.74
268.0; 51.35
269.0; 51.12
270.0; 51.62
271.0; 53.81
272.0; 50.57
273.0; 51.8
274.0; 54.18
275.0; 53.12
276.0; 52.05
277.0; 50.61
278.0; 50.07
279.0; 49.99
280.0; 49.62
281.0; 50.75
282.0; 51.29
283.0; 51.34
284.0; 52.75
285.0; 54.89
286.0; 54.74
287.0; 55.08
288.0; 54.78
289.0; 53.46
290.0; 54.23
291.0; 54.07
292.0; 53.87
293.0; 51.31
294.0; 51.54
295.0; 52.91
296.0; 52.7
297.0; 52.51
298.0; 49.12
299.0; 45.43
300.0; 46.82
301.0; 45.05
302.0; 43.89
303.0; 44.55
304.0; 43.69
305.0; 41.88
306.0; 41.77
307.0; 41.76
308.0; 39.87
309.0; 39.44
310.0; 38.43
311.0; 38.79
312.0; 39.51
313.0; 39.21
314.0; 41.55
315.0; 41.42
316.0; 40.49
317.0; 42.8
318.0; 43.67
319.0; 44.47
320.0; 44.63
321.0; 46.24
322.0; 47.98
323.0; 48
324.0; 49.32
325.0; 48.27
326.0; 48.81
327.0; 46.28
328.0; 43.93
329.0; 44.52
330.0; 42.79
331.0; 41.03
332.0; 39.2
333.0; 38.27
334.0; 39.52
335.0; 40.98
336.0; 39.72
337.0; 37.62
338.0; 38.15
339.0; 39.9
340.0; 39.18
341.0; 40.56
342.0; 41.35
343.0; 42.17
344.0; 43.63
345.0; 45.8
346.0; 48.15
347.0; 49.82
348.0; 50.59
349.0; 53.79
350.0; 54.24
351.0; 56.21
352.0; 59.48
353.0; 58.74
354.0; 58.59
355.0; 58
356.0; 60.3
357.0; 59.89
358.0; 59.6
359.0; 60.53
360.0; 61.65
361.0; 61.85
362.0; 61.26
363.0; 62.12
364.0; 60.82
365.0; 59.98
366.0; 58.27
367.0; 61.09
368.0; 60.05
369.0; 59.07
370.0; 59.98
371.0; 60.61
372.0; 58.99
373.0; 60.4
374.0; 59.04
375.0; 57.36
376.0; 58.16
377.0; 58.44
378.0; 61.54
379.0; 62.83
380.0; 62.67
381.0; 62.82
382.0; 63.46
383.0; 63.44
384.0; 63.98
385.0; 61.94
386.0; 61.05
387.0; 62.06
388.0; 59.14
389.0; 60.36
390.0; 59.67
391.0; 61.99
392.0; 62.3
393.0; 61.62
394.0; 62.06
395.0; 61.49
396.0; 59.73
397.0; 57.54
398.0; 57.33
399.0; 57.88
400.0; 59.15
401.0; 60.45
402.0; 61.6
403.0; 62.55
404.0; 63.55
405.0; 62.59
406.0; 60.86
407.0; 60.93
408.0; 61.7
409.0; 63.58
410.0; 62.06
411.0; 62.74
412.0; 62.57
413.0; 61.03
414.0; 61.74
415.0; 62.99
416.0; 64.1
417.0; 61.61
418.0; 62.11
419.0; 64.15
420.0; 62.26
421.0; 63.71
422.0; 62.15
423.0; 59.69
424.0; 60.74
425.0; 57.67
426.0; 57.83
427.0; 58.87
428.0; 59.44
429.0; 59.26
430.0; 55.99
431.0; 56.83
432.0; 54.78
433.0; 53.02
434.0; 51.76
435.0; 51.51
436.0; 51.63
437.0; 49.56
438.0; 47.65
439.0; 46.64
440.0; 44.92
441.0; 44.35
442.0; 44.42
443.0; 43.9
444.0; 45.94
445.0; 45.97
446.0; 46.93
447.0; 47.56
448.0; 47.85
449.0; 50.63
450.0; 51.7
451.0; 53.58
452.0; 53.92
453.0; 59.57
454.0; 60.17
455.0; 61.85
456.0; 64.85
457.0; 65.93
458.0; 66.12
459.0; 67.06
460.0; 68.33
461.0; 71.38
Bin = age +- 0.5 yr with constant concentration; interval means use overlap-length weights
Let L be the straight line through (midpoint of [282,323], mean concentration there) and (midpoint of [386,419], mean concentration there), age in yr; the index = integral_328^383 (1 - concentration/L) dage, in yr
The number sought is 1.5 yr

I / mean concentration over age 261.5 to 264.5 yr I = 48.7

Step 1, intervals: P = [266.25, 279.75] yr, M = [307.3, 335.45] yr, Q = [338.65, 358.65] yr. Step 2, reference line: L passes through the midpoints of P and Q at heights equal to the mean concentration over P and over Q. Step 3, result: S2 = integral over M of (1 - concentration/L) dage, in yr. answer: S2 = 4.6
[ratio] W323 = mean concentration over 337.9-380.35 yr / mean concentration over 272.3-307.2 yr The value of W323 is 1.11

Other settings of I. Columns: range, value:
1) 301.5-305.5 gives 43.5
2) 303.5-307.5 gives 42.3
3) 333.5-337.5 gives 39.5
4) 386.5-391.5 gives 60.6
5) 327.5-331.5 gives 43.1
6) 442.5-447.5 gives 46.1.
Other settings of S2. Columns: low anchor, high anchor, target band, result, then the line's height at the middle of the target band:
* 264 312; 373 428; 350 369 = -0.96 yr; 56.9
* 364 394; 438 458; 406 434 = -2.44 yr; 55.5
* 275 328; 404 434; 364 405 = -2.91 yr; 56.7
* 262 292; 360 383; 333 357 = 4.33 yr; 58.1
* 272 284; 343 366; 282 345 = 9.69 yr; 53.7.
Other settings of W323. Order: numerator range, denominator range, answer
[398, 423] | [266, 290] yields 1.19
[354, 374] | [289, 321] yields 1.33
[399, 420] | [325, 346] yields 1.48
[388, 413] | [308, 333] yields 1.41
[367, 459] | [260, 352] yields 1.24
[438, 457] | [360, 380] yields 0.85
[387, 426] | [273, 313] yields 1.26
